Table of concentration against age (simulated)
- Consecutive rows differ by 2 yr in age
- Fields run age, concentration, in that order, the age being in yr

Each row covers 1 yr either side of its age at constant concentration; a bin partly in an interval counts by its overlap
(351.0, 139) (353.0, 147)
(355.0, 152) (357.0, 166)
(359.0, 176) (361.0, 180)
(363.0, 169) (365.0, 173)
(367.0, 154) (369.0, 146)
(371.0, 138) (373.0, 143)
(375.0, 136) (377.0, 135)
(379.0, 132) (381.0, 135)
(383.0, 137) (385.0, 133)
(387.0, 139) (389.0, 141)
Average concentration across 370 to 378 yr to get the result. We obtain 138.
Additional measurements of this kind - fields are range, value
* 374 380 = 134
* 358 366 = 174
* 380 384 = 136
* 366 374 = 145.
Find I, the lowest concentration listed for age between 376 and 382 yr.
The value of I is 132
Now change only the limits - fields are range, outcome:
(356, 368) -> 154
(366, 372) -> 138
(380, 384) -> 135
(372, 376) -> 136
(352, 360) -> 147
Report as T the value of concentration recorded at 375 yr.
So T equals 136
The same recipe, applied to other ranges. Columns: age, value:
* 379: 132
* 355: 152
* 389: 141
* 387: 139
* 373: 143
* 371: 138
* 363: 169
